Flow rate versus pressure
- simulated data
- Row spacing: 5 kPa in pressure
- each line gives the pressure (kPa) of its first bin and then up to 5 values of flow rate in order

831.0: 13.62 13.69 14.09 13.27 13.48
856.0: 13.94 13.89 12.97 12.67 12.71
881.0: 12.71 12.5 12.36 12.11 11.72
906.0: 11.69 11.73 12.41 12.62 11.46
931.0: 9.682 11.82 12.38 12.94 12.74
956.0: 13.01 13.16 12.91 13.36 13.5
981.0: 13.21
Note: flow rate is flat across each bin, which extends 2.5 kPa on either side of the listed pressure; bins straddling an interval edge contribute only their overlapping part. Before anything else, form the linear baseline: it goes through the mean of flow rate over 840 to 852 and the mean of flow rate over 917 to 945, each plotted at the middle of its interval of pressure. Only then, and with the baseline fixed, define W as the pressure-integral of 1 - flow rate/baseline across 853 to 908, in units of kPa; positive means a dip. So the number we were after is 0.6 kPa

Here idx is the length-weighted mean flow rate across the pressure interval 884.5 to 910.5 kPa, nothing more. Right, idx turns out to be 12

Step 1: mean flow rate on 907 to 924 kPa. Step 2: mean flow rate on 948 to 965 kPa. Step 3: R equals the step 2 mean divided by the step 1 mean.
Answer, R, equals 1.1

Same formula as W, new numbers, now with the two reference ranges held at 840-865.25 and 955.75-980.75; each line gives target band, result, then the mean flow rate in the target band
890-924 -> 3.5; 12.1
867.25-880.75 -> 0.9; 12.7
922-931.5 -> 1.6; 11.1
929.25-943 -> 2.1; 11.3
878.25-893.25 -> 1.1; 12.5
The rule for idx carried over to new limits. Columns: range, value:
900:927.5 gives 12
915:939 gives 11.6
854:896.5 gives 12.9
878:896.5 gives 12.5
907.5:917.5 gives 12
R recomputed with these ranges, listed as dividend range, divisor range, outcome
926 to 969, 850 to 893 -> 0.94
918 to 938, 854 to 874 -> 0.86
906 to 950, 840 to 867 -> 0.87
